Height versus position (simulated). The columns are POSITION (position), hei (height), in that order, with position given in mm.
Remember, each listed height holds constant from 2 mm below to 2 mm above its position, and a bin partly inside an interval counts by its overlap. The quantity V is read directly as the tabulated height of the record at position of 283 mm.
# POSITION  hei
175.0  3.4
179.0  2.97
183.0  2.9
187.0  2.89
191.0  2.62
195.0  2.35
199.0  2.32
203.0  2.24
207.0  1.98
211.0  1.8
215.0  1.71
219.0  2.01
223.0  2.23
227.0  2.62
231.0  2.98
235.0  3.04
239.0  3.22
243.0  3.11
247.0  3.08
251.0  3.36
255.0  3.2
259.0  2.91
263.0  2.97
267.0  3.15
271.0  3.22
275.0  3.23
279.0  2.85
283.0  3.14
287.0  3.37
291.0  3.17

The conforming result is 3.14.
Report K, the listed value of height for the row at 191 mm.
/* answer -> 2.62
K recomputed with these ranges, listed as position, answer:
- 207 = 1.98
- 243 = 3.11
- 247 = 3.08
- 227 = 2.62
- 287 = 3.37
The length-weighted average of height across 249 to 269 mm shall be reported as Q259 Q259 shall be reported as 3.12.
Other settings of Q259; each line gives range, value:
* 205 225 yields 1.95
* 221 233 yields 2.61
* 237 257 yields 3.19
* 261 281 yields 3.08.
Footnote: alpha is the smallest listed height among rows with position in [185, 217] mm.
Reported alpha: 1.71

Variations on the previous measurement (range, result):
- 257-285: 2.85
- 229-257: 2.98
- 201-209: 1.98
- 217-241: 2.01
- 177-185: 2.9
